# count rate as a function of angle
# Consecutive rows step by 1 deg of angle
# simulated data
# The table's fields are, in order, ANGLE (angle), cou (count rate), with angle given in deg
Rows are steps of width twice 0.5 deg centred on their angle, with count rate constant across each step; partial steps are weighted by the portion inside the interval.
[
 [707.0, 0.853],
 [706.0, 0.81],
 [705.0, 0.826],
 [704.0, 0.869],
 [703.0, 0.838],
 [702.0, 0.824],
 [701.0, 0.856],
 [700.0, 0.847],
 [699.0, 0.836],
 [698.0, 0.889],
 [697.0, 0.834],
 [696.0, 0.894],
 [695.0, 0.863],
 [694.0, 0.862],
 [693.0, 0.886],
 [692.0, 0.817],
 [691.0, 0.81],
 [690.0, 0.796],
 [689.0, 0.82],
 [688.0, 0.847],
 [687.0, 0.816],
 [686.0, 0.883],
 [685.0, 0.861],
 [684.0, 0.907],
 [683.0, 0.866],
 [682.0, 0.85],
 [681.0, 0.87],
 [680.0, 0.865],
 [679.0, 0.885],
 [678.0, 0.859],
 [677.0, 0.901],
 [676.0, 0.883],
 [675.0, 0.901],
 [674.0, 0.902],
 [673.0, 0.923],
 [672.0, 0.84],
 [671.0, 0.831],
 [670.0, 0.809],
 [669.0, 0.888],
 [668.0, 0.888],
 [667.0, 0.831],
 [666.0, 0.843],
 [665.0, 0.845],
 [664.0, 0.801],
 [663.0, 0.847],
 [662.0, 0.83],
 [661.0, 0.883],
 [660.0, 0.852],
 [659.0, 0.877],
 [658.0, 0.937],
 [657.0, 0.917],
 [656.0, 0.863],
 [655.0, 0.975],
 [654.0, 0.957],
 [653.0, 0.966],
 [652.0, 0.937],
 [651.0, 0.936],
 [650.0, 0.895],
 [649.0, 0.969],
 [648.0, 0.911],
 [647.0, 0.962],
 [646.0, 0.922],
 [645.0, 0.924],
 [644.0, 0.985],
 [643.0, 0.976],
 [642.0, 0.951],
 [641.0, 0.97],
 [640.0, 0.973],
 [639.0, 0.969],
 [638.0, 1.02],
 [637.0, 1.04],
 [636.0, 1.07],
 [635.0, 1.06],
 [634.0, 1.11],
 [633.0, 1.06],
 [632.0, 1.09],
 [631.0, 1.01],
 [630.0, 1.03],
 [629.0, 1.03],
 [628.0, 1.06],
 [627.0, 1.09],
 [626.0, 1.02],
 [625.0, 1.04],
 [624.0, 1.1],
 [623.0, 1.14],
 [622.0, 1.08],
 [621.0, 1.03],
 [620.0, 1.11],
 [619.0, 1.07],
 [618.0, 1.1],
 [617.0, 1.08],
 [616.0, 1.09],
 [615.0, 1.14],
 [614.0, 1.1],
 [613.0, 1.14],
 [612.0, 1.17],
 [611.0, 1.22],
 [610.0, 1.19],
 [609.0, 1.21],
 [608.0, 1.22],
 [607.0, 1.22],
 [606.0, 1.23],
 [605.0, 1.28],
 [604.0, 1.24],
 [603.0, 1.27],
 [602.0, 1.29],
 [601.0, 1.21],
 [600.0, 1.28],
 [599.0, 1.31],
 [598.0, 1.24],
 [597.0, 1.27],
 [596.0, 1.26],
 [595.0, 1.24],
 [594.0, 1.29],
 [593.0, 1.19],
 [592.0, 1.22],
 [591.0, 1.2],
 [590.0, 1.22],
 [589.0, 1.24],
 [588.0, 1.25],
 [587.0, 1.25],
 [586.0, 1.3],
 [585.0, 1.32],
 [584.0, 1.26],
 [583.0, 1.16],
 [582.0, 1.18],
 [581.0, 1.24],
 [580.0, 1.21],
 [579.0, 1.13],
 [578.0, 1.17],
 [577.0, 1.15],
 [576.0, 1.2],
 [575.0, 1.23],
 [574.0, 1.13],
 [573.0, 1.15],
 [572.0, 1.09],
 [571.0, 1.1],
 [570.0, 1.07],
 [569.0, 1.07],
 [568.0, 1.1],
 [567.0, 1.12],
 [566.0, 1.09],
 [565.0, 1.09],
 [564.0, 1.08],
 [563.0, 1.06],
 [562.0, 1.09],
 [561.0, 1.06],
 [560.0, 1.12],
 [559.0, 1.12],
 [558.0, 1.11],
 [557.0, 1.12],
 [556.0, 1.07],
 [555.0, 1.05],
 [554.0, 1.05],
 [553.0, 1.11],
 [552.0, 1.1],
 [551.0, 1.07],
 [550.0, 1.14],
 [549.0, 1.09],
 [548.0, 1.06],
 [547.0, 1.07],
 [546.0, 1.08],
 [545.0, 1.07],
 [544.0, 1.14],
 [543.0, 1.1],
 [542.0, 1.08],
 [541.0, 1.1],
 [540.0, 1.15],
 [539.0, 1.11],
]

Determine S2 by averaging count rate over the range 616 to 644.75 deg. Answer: 1.04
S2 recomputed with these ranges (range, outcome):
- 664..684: 0.867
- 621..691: 0.934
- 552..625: 1.17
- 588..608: 1.25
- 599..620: 1.19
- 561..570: 1.08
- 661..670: 0.847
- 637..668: 0.919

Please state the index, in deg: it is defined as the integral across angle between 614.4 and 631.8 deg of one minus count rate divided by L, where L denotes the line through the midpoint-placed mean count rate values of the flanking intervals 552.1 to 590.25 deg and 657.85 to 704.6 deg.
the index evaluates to -1.1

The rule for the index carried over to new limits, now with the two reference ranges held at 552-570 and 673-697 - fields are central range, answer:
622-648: -1.9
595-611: -3.7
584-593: -1.8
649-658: -0.1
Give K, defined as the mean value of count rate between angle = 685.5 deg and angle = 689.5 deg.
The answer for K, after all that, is 0.841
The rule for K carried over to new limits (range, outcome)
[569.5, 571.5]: 1.08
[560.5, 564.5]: 1.07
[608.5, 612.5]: 1.2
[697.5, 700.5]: 0.857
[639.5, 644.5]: 0.971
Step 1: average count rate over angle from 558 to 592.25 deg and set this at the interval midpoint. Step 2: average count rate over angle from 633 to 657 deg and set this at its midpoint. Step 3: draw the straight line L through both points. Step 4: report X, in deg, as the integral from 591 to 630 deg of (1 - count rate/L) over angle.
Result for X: -3.8 deg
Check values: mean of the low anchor 1.16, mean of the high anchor 0.972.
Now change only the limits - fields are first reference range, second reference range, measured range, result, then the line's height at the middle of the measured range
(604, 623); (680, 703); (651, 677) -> 2.0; 0.957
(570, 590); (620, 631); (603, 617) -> -1.0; 1.11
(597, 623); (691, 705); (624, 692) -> 5.2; 1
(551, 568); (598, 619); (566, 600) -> -1.7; 1.14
